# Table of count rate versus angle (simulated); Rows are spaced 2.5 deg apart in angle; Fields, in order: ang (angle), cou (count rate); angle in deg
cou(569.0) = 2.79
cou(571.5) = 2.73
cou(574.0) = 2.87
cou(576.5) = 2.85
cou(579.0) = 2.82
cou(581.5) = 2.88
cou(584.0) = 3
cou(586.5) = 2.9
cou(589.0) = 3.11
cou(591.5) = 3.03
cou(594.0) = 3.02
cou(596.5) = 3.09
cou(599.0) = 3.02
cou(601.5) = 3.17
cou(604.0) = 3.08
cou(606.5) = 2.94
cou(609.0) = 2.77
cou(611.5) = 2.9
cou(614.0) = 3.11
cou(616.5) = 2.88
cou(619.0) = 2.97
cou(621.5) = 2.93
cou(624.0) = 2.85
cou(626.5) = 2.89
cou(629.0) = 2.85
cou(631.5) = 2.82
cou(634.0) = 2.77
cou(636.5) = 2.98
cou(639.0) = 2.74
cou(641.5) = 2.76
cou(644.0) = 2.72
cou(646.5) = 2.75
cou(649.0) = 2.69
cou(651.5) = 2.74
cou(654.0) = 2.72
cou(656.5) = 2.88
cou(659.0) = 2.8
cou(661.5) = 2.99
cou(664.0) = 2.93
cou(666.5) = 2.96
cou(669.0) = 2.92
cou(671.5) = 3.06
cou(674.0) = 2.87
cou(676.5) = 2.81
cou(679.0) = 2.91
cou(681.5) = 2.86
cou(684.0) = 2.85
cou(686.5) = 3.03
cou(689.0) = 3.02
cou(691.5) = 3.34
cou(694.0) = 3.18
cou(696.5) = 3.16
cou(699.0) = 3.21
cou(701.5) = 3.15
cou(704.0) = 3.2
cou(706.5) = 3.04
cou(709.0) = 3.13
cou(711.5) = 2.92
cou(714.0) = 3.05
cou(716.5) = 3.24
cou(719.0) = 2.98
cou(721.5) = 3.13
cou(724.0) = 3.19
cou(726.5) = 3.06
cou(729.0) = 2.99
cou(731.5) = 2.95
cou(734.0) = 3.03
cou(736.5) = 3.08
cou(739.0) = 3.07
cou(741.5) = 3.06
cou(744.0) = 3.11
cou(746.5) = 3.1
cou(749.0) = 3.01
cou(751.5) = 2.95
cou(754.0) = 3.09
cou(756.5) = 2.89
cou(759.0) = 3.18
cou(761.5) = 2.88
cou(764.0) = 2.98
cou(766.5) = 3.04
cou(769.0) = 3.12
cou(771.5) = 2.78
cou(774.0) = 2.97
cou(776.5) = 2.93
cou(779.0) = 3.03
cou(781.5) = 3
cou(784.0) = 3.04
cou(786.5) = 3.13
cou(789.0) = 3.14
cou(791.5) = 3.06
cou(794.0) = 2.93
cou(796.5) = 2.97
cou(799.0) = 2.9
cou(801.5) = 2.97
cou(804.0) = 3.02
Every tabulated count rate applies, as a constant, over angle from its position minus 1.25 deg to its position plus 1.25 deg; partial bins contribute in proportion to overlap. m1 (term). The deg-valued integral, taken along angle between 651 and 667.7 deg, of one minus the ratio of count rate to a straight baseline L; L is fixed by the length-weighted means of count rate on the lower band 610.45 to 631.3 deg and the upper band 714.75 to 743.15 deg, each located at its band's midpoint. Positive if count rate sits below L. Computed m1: 0.6 deg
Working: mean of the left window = 2.92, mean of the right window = 3.07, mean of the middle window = 2.87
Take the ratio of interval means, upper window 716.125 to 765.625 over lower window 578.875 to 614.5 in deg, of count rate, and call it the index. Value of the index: 1.0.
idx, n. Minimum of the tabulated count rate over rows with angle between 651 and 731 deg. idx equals 2.72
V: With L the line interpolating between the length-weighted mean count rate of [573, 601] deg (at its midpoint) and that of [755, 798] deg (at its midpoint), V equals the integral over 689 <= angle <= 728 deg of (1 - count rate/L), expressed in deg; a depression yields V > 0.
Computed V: -1.8 deg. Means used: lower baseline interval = 2.97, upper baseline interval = 3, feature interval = 3.13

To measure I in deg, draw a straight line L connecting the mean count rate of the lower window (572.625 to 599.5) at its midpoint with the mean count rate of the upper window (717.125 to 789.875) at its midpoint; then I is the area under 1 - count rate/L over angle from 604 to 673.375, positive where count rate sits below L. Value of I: 2.68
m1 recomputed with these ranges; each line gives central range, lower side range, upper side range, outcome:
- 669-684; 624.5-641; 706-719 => 0.3 deg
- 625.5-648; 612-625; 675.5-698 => 1.2 deg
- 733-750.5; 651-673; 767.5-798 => -0.6 deg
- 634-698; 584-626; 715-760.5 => 2.4 deg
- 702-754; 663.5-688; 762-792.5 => -1.7 deg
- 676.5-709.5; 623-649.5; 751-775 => -2.1 deg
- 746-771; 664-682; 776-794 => 0.0 deg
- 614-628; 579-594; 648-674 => 0.0 deg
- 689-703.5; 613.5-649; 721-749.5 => -1.0 deg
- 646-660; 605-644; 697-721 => 0.9 deg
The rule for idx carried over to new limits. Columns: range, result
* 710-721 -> 2.92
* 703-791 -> 2.78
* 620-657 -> 2.69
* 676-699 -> 2.81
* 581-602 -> 2.88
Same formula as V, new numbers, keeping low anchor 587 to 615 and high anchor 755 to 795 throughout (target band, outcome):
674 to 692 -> 0.4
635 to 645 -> 0.7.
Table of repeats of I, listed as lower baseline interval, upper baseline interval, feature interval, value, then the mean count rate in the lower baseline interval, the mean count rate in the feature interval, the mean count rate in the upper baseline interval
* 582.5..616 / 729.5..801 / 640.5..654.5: 1.3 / 3.01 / 2.73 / 3.01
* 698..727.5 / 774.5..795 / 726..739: 0.3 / 3.11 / 3.02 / 3.03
